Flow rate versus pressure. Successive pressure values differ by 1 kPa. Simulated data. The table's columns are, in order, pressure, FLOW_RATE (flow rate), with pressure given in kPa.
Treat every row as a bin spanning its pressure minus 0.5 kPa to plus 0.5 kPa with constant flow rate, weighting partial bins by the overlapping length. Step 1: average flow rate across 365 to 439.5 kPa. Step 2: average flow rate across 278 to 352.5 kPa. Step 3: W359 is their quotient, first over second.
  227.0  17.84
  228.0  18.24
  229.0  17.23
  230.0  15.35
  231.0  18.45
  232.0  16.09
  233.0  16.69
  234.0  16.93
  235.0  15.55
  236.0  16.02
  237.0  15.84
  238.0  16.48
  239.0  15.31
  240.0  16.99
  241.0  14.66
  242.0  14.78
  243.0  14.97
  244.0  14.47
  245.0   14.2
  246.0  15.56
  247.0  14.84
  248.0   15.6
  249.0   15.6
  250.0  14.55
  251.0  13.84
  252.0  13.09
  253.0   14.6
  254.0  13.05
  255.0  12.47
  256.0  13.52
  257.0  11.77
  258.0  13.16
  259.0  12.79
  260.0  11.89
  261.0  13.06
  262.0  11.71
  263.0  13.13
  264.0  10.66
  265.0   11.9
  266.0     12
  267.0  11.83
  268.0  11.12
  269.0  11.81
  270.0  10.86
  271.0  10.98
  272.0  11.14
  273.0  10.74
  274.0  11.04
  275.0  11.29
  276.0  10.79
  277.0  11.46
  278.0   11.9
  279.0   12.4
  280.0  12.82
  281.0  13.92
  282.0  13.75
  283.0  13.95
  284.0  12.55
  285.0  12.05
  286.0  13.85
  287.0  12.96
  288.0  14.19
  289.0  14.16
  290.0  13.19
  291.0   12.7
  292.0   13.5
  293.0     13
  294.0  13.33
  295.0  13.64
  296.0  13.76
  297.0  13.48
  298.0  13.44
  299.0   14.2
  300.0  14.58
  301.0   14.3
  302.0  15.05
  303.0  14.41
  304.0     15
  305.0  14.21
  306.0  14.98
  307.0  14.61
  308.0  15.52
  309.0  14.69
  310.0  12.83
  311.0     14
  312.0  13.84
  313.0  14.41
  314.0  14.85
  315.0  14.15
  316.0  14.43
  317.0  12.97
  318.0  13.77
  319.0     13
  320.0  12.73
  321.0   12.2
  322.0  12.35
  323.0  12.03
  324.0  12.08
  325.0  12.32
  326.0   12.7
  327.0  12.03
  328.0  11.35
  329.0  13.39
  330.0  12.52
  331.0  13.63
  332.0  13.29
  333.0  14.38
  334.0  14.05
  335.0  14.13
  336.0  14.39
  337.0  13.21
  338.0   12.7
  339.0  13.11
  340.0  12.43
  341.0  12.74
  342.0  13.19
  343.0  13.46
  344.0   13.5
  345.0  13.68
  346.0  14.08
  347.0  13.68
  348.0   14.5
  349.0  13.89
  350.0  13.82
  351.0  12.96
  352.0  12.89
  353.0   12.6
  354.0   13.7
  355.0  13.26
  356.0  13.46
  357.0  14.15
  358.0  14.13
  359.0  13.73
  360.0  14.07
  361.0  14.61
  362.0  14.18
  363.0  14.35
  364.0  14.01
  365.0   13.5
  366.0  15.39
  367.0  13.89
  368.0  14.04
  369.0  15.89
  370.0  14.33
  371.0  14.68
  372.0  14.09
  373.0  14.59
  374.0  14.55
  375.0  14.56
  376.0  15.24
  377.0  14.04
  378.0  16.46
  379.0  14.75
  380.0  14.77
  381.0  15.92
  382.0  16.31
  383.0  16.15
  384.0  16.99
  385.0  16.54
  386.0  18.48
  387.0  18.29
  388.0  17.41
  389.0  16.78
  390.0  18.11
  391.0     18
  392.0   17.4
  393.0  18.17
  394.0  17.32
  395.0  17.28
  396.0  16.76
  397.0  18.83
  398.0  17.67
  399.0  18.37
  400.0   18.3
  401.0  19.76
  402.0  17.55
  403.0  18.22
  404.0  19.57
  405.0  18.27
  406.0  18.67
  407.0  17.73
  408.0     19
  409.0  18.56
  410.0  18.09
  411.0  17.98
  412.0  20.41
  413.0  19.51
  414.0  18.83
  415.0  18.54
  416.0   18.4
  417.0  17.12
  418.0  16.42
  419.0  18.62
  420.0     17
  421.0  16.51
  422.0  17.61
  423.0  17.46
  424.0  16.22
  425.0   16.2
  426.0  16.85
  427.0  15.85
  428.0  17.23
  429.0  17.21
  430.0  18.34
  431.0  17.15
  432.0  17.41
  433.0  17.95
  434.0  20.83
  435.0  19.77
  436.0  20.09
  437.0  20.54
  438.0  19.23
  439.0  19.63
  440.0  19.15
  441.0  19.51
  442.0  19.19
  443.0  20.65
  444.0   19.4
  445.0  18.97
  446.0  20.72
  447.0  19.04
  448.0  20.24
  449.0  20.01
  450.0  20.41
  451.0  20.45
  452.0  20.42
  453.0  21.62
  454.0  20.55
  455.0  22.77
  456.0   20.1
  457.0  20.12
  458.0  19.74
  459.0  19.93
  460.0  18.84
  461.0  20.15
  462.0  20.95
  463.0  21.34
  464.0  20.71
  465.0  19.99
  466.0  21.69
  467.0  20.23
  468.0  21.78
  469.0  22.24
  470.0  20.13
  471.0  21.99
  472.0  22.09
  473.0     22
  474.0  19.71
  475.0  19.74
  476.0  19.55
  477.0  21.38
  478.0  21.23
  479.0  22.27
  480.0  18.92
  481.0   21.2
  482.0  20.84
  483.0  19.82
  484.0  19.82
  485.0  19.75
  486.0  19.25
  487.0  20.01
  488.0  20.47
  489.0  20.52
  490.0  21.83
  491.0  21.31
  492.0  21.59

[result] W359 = 1.28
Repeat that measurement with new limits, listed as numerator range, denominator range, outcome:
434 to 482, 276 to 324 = 1.51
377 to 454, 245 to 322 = 1.38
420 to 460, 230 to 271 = 1.36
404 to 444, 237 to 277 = 1.39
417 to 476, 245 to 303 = 1.50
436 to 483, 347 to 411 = 1.28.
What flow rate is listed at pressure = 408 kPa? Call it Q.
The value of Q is 19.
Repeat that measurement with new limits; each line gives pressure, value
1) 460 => 18.84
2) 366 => 15.39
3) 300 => 14.58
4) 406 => 18.67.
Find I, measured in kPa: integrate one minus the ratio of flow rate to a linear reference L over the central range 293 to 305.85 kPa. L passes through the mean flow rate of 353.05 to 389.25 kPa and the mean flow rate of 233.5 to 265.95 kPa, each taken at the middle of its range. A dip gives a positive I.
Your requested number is 0.34 kPa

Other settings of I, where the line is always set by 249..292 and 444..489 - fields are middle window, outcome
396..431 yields 0.76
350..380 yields 3.99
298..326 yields 0.78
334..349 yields 1.86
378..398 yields 0.30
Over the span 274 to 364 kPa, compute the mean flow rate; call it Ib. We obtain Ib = 13.4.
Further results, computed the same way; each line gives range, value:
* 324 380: 13.8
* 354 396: 15.5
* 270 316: 13.4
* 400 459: 18.9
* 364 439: 17.2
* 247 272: 12.7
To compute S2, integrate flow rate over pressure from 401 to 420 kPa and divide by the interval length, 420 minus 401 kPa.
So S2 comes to 18.4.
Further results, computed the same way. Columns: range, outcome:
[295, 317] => 14.3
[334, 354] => 13.4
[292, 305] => 14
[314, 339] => 13.1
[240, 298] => 13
